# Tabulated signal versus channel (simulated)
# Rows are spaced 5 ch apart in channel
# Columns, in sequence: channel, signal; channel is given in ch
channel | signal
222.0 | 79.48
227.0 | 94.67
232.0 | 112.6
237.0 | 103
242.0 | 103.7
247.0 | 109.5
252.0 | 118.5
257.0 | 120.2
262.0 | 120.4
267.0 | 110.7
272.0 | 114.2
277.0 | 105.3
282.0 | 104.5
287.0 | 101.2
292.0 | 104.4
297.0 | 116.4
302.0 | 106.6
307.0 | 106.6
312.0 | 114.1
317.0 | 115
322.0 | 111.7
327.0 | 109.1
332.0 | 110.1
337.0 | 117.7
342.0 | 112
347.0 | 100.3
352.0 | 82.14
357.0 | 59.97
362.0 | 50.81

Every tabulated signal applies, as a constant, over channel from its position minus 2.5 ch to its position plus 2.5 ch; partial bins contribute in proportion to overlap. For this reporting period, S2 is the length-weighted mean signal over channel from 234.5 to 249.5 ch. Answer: 105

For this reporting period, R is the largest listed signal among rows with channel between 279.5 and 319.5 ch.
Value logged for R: 116.4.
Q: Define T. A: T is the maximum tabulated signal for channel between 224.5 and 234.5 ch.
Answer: 112.6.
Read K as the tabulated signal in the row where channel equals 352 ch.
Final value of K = 82.14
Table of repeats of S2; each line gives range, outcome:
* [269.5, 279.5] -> 110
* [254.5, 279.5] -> 114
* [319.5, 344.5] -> 112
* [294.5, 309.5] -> 110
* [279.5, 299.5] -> 107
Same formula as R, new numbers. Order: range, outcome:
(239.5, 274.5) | 120.4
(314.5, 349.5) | 117.7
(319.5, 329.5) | 111.7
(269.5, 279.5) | 114.2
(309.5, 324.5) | 115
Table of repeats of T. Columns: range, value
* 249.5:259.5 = 120.2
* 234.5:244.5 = 103.7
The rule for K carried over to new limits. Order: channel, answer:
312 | 114.1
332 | 110.1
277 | 105.3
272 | 114.2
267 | 110.7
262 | 120.4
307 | 106.6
